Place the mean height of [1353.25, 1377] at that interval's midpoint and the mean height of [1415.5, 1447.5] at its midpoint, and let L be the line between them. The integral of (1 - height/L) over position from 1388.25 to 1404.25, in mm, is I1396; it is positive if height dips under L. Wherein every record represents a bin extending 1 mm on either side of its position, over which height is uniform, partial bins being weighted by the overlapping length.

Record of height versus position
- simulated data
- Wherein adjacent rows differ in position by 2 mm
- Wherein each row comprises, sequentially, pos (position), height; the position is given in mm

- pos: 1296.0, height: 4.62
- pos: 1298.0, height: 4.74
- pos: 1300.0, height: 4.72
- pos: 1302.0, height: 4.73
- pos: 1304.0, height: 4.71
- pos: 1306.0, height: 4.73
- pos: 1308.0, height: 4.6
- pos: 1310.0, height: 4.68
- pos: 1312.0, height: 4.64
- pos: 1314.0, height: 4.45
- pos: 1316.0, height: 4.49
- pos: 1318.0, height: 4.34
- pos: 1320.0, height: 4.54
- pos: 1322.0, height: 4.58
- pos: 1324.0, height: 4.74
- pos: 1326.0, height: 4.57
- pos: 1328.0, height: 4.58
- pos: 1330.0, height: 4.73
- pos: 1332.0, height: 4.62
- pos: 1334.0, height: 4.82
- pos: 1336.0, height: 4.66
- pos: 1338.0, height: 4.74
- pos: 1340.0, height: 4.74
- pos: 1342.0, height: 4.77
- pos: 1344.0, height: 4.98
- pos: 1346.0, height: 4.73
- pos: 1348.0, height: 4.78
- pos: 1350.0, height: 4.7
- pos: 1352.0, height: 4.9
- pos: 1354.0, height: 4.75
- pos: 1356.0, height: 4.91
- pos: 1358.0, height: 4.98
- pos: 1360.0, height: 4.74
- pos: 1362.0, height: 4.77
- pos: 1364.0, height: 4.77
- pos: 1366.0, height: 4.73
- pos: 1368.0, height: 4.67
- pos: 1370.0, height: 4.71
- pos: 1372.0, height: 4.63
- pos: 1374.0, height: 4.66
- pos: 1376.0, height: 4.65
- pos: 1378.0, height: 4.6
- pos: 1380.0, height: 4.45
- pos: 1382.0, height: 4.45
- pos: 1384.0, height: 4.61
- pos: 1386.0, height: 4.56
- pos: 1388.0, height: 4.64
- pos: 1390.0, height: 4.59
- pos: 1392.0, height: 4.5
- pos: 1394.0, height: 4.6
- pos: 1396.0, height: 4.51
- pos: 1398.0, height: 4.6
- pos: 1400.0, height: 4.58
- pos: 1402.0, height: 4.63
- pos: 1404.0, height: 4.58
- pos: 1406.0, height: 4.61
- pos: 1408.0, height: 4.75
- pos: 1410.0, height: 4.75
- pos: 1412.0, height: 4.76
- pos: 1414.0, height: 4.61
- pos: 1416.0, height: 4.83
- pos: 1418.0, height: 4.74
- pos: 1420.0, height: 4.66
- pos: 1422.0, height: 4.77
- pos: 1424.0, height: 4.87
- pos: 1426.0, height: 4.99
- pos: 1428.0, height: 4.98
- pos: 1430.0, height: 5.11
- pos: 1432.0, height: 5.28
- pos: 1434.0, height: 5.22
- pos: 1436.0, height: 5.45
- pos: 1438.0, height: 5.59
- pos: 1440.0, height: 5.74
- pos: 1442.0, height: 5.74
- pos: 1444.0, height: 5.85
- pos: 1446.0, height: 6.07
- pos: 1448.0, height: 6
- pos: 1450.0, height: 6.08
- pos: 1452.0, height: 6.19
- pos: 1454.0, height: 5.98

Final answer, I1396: 1.3 mm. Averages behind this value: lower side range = 4.75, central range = 4.58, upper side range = 5.26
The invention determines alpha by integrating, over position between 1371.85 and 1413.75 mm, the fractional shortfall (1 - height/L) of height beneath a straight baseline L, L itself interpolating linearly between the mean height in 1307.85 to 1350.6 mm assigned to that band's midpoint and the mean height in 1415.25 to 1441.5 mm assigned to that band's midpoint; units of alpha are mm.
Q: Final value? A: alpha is 2.9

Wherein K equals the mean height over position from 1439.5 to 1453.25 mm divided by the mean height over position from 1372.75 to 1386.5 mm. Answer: 1.30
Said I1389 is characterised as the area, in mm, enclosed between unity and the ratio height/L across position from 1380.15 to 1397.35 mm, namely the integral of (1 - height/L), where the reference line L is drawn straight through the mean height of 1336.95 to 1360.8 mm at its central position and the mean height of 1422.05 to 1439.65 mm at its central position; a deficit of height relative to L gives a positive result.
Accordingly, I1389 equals 1.5 mm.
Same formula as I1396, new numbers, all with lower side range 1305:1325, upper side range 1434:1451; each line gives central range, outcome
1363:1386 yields 2.3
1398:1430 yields 4.4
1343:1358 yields 0.2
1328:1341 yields 0.1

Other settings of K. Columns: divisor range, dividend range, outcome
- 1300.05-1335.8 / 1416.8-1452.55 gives 1.17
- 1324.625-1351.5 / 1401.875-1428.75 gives 1.01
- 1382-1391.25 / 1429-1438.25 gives 1.16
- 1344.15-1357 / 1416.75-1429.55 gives 1.01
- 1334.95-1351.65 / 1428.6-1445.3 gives 1.15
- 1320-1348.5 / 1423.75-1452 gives 1.18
